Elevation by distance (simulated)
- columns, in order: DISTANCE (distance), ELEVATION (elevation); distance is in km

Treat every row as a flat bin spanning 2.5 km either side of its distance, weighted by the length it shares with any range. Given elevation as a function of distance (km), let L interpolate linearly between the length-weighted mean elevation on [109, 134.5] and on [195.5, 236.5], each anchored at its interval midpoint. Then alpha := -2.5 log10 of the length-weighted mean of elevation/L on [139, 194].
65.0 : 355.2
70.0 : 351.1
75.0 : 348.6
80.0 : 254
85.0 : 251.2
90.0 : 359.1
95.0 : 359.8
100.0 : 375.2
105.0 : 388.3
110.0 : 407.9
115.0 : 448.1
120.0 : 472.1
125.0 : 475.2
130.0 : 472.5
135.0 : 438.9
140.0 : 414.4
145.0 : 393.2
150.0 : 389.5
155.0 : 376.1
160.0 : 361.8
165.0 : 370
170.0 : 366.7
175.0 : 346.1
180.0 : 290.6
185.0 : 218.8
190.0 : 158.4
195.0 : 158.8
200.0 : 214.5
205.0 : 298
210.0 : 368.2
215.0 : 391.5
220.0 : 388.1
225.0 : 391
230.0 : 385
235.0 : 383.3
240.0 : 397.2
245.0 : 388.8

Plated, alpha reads 0.231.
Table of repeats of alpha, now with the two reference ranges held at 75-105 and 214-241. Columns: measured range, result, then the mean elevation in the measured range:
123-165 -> -0.17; 412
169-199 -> 0.43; 249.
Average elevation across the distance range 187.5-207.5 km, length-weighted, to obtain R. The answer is 207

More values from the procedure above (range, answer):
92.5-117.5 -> 396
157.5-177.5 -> 361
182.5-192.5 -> 189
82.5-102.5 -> 336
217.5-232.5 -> 388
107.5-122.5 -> 443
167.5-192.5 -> 276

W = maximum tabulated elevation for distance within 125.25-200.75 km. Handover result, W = 472.5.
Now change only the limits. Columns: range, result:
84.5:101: 375.2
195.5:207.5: 298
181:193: 218.8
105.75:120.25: 472.1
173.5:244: 397.2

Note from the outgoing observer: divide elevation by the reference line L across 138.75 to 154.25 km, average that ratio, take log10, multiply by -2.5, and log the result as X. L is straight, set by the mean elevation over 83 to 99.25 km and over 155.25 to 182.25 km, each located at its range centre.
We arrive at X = -0.15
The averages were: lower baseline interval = 331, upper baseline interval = 350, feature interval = 395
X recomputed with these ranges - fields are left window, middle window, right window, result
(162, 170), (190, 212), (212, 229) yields 0.480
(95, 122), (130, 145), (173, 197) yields -0.237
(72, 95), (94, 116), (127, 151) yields -0.115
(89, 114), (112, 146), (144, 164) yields -0.173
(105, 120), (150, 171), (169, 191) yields -0.157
